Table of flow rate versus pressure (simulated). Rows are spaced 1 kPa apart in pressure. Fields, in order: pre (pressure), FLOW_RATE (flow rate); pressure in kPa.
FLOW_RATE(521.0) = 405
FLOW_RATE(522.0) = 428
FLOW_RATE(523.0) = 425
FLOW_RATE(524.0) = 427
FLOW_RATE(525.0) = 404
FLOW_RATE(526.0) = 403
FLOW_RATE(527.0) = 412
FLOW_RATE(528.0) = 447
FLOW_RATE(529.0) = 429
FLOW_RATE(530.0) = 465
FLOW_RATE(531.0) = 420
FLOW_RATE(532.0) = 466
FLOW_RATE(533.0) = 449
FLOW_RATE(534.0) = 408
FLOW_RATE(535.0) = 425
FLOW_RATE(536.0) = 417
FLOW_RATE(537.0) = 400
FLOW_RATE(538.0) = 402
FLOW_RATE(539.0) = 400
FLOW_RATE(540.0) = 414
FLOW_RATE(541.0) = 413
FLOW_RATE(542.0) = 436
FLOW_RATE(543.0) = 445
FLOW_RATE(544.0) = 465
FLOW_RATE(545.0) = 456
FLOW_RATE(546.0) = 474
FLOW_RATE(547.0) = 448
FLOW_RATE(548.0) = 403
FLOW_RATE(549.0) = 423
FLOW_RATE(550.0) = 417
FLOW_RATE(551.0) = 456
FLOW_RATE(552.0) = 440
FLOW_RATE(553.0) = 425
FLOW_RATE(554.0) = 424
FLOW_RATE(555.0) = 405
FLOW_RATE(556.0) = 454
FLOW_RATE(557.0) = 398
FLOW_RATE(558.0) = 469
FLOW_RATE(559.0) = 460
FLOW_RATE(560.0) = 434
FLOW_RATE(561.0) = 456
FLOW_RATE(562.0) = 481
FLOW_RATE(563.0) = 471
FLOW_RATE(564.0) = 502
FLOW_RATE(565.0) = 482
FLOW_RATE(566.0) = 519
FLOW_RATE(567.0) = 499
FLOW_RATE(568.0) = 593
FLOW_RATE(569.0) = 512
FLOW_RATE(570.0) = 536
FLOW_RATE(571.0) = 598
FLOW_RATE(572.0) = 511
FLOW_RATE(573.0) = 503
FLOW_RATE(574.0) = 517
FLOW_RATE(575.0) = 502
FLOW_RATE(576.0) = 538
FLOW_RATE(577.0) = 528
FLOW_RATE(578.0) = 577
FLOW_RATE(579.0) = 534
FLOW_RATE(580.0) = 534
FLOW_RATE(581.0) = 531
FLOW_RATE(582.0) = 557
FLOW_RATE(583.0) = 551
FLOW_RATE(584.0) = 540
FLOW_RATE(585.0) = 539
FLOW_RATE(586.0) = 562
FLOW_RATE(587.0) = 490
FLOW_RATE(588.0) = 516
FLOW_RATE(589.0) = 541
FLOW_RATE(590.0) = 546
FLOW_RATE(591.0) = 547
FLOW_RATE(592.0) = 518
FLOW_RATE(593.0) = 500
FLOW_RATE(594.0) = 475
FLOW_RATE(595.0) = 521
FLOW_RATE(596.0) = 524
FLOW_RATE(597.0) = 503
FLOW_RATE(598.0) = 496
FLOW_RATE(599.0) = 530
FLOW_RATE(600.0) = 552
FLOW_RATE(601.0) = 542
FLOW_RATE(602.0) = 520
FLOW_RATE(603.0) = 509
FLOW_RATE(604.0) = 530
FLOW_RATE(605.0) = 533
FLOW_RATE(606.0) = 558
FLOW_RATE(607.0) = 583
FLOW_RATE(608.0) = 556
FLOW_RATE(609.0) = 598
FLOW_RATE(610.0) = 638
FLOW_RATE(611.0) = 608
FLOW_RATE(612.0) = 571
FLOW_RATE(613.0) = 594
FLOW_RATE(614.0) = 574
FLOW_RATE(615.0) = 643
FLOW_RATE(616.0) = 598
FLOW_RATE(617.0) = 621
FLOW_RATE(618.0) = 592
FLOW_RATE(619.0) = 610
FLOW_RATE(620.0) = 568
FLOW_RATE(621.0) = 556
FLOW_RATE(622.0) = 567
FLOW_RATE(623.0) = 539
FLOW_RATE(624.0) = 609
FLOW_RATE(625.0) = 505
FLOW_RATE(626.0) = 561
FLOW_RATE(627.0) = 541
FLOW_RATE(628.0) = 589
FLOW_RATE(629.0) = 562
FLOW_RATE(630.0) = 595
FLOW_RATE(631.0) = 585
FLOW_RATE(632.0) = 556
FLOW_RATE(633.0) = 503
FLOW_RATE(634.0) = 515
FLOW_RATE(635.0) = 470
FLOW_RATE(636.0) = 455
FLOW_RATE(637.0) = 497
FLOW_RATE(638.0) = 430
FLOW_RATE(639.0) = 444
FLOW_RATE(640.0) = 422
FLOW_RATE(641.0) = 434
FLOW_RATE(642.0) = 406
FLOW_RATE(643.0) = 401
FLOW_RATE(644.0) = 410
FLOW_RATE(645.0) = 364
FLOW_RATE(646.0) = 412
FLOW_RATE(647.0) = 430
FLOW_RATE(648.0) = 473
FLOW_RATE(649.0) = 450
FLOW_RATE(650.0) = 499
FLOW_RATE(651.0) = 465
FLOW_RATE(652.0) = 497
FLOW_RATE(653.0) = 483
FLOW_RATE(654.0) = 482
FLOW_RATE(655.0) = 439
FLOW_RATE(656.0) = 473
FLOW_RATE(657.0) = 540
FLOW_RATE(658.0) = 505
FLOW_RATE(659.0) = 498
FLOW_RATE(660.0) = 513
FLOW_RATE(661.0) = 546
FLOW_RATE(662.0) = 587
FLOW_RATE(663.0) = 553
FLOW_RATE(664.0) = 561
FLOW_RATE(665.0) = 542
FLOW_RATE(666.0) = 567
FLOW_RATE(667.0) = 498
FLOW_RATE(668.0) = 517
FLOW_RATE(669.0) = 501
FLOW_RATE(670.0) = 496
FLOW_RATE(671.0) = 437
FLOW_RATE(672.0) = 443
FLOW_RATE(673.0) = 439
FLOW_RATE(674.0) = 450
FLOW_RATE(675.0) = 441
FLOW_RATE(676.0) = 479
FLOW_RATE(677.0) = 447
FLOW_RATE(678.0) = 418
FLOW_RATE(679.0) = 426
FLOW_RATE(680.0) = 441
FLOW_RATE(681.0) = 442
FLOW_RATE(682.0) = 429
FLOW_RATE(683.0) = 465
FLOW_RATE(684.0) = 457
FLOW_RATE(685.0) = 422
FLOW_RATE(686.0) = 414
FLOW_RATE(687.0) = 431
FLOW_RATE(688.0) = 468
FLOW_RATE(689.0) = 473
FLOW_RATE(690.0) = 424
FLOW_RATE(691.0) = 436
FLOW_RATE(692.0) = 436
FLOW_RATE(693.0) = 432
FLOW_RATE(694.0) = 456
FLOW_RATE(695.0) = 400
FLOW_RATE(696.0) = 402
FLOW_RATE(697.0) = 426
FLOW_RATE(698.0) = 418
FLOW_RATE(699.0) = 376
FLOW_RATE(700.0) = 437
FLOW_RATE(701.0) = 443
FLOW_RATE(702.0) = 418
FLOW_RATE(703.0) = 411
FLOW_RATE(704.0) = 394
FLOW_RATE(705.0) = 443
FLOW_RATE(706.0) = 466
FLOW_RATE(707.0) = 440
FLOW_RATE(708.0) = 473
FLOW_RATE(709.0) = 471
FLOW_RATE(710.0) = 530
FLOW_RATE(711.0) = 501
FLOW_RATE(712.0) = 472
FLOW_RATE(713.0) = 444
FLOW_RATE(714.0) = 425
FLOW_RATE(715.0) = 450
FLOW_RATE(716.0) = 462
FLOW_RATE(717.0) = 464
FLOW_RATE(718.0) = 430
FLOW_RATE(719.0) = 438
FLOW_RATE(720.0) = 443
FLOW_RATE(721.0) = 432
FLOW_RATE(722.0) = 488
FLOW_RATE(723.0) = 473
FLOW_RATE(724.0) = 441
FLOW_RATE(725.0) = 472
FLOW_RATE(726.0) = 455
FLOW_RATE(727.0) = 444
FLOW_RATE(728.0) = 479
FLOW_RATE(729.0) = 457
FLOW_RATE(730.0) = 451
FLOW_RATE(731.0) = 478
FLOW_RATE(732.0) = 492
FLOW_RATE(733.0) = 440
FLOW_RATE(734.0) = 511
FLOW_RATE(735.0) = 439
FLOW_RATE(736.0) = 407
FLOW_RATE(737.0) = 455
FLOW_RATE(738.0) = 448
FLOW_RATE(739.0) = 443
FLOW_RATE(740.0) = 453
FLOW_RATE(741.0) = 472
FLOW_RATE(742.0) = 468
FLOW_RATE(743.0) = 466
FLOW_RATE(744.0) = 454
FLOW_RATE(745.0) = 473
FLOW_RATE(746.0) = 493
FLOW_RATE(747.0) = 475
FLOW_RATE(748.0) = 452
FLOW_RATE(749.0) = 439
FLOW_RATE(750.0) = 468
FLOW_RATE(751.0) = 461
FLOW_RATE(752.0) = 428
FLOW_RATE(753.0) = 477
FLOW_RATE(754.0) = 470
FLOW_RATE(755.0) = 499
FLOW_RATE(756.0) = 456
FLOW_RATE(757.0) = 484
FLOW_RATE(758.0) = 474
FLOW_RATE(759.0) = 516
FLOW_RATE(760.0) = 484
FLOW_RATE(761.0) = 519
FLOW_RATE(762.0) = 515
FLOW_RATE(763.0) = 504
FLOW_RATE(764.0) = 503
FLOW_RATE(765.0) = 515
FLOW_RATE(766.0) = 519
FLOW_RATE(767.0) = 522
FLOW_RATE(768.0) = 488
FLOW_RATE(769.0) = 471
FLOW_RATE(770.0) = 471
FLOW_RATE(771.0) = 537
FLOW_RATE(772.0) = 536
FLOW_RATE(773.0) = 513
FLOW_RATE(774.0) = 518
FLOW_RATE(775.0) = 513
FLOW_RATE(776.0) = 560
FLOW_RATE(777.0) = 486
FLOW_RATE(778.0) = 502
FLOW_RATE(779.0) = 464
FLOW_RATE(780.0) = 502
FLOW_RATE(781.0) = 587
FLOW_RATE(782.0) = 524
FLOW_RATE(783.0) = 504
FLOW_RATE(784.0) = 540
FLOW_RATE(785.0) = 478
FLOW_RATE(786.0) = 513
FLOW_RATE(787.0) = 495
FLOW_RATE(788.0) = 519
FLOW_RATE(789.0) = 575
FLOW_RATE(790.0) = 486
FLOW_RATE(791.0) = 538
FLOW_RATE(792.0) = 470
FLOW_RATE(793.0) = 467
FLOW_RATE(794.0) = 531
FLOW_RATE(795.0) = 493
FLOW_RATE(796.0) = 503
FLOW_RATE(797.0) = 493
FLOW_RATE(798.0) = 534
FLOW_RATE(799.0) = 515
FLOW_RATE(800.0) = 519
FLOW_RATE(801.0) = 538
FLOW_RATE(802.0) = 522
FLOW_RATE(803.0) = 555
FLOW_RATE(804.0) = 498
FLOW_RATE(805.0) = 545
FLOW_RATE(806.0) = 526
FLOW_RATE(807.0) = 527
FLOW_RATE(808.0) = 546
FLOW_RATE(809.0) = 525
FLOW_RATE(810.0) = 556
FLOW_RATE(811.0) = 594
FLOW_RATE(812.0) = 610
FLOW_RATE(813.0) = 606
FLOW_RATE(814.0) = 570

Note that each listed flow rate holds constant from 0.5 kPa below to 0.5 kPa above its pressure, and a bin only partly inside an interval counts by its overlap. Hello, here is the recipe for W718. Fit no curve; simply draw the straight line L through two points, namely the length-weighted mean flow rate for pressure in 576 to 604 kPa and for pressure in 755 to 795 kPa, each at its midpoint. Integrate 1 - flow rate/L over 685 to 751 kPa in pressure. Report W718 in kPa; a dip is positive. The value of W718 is 8.21 kPa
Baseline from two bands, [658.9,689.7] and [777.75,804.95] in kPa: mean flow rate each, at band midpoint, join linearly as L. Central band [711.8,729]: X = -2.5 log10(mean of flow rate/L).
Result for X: 0.09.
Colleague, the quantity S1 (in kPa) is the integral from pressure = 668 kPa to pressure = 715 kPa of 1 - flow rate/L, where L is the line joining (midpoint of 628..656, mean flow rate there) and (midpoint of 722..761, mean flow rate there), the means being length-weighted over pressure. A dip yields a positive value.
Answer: 2.5 kPa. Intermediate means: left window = 472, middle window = 444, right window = 465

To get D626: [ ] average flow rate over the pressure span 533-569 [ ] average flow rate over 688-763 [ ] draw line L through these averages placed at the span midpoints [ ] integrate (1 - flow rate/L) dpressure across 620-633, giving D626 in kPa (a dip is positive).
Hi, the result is -3.2 kPa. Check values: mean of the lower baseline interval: 447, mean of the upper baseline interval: 456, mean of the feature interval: 562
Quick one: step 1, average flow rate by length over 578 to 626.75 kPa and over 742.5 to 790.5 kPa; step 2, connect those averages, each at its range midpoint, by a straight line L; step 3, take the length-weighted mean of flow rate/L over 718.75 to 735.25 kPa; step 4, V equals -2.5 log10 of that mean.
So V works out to 0.11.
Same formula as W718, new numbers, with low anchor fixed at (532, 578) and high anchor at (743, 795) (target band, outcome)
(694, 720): 2.45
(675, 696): 1.97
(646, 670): -1.15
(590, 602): -1.27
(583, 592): -1.27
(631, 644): 0.35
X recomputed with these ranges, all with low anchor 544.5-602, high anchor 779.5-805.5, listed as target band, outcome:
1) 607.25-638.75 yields -0.12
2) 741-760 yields 0.10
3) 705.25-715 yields 0.10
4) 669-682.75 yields 0.14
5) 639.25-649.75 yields 0.19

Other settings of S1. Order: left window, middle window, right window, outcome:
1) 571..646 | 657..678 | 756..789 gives 0.94 kPa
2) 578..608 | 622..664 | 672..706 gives -1.28 kPa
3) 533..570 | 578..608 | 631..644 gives -4.96 kPa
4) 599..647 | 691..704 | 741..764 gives 2.06 kPa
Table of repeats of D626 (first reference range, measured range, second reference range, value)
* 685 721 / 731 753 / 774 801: 0.66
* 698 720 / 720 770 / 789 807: 0.30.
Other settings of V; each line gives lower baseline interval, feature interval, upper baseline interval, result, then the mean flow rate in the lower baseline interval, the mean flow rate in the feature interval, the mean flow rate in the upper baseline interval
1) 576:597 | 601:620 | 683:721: -0.13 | 531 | 578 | 441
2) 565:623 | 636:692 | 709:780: 0.11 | 547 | 465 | 476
